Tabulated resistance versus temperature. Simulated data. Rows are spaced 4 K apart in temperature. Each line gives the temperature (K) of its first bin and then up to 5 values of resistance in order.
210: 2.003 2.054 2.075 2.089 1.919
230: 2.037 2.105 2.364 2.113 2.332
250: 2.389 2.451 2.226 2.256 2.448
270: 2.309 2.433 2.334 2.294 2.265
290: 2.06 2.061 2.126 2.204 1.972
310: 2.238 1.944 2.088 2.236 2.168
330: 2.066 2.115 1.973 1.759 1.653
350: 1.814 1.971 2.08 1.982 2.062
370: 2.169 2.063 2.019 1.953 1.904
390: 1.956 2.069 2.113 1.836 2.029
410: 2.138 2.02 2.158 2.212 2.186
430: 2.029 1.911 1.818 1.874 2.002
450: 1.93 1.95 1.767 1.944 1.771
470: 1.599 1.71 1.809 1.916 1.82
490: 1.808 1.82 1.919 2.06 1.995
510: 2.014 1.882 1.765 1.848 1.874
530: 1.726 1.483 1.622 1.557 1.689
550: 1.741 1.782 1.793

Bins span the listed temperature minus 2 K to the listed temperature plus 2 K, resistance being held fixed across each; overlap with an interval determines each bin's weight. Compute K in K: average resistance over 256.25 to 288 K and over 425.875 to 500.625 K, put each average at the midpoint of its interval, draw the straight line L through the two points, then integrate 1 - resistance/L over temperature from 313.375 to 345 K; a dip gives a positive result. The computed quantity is 2.2 K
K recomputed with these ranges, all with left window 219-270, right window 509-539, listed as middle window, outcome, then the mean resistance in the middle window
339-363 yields 2.1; 1.88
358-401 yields -0.4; 2.03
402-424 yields -1.5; 2.09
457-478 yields 1.2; 1.76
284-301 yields 0.1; 2.13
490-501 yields -0.3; 1.88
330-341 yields 0.3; 2.02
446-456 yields -0.3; 1.95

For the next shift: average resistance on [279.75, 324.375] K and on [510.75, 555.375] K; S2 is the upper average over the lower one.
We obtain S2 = 0.8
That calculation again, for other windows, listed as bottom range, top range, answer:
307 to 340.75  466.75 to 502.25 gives 0.87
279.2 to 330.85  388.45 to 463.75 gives 0.93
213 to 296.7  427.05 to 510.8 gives 0.85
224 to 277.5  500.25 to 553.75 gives 0.79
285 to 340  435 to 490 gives 0.87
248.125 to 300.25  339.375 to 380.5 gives 0.86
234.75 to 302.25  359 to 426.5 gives 0.90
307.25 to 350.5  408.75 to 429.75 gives 1.06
